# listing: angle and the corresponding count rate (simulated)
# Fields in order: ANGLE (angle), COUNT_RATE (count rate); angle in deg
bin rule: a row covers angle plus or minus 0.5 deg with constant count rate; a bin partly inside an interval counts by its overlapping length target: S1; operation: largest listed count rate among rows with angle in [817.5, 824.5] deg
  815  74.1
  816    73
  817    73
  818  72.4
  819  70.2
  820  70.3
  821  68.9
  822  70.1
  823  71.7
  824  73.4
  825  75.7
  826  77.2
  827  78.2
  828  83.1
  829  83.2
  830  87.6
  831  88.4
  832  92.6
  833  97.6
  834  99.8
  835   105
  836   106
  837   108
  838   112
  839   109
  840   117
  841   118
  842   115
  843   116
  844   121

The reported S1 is 73.4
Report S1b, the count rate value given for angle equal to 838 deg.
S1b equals 112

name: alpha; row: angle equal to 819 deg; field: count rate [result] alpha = 70.2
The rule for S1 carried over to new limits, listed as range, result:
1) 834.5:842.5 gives 118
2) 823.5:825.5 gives 75.7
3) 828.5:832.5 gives 92.6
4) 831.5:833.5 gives 97.6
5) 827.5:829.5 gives 83.2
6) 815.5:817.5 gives 73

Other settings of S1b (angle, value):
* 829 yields 83.2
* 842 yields 115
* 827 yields 78.2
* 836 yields 106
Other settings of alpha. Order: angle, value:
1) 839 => 109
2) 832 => 92.6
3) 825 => 75.7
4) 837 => 108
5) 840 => 117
